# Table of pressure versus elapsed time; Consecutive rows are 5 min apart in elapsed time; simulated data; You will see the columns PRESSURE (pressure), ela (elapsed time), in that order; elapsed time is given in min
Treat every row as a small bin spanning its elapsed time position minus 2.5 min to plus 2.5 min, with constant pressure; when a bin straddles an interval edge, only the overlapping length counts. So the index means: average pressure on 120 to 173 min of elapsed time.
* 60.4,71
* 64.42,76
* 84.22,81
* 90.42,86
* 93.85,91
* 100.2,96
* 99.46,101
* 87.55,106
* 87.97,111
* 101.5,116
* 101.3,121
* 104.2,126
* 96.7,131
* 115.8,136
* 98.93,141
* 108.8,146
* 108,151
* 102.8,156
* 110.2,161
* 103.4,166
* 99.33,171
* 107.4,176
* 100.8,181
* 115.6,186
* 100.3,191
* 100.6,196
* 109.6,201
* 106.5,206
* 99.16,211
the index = 105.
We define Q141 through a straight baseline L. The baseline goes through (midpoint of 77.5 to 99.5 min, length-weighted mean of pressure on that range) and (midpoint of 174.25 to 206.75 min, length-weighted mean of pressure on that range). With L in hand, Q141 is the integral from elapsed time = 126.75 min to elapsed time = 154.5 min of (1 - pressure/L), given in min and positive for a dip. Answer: -1.9 min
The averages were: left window 91.2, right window 106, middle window 105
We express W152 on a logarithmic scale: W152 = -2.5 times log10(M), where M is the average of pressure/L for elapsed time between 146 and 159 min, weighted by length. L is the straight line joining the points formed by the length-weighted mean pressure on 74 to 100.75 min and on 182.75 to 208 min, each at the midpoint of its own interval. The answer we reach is -0.08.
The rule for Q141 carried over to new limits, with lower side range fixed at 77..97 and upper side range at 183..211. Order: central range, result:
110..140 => -2.09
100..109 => -0.02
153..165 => -0.72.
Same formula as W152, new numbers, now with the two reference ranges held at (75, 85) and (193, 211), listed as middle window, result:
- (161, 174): -0.07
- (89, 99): -0.20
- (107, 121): -0.11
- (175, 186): -0.07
